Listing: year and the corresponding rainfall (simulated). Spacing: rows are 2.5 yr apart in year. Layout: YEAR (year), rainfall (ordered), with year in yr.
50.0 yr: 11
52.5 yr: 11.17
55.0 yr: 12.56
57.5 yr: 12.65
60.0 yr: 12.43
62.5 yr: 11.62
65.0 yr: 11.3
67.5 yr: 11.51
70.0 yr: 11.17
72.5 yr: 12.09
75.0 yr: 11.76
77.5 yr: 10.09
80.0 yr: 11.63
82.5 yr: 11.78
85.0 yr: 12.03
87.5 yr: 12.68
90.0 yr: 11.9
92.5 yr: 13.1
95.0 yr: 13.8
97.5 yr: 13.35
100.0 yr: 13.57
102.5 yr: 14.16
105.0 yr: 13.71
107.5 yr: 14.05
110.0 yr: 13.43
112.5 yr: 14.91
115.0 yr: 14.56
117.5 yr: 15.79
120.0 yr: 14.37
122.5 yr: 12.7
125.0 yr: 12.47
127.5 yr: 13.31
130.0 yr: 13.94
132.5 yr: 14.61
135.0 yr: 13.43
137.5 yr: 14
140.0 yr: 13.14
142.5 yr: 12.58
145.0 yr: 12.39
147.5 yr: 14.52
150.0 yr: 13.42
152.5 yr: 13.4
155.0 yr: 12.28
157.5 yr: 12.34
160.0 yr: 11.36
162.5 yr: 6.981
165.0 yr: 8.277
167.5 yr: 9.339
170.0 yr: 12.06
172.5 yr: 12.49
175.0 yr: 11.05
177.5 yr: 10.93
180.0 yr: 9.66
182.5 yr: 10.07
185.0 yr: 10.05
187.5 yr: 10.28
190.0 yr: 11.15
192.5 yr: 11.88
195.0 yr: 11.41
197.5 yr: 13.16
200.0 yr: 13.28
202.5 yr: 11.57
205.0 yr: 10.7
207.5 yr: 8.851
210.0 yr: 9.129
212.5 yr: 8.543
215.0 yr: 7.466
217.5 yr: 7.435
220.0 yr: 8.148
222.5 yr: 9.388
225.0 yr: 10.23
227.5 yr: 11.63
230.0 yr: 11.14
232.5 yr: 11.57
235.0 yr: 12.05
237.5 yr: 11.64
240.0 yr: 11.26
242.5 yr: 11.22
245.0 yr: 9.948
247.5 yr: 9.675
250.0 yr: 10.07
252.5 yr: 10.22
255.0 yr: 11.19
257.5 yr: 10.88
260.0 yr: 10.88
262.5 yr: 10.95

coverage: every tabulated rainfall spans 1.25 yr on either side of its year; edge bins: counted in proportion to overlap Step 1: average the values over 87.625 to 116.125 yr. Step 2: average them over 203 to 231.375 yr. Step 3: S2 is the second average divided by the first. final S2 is 0.7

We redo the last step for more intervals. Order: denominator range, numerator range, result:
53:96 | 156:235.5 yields 0.87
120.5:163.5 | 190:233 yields 0.81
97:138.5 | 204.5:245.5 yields 0.72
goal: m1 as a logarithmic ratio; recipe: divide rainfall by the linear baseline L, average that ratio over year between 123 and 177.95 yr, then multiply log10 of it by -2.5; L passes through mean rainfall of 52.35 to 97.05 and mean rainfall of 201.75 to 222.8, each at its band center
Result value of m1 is -0.181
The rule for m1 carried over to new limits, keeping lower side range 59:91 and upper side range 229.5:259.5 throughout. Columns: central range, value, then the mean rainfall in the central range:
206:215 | 0.26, 8.7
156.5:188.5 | 0.09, 10.4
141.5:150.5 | -0.17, 13.2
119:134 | -0.18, 13.6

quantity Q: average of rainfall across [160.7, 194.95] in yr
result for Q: 10.4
